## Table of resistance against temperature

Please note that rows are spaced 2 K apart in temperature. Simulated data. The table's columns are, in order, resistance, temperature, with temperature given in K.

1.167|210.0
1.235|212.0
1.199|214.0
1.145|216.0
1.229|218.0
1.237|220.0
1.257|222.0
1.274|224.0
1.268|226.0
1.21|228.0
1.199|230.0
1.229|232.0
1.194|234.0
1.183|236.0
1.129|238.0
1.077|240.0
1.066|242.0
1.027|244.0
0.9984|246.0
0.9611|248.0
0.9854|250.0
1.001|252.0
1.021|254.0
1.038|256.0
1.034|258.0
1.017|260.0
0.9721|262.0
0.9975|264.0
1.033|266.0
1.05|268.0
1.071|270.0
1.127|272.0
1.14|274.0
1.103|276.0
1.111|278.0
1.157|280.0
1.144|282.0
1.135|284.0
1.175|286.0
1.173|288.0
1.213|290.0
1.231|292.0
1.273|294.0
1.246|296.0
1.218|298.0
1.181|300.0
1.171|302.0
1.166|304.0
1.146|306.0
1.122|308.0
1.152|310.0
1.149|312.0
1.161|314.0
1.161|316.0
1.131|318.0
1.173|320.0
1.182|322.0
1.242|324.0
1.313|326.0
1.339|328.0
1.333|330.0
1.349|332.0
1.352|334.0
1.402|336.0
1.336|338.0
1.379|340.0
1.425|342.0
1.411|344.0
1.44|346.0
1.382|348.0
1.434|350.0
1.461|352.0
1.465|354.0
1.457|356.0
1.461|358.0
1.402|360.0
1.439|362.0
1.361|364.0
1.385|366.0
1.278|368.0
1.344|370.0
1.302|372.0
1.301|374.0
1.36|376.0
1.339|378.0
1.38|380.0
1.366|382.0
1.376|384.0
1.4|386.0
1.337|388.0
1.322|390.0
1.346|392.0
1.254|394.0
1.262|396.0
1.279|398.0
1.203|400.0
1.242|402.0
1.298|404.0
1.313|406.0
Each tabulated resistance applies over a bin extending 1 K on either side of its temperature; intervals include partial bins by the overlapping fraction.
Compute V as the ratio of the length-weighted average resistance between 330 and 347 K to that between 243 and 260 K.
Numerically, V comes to 1.4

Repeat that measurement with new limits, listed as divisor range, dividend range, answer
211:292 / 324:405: 1.21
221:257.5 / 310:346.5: 1.15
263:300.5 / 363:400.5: 1.16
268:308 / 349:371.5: 1.21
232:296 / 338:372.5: 1.28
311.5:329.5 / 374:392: 1.12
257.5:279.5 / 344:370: 1.33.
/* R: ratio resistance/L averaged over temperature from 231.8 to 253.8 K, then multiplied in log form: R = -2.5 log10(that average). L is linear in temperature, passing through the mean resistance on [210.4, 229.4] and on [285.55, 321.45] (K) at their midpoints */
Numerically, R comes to 0.137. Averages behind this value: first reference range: 1.23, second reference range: 1.18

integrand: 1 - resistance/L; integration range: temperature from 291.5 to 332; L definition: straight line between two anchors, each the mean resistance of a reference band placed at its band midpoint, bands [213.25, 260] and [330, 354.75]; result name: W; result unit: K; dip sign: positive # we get 3.5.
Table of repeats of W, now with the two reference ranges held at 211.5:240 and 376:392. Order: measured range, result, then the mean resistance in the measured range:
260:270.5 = 1.9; 1.02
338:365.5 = -1.9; 1.42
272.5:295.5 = 1.7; 1.17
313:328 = 1.1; 1.2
